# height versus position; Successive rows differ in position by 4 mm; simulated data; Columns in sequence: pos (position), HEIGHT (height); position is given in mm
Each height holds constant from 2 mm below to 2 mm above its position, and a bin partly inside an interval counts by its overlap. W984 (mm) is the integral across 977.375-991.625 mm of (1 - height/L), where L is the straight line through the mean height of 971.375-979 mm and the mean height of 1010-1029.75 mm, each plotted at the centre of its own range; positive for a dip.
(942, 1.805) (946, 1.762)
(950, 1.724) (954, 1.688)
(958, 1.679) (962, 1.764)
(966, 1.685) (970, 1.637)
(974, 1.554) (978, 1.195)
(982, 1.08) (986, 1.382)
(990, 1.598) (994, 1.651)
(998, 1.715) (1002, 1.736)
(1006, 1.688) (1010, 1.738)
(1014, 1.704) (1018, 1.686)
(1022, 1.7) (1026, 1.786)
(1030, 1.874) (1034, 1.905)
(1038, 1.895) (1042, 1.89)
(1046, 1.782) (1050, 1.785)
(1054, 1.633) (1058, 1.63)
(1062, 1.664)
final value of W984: 1.6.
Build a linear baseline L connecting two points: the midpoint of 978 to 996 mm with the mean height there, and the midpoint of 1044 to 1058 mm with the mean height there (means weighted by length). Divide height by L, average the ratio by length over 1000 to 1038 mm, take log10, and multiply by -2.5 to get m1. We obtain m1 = -0.13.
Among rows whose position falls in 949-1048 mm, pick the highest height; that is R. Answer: 1.905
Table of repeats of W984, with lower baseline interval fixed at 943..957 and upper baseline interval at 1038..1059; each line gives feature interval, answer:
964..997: 4.9 mm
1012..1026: 0.3 mm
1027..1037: -0.7 mm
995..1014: 0.4 mm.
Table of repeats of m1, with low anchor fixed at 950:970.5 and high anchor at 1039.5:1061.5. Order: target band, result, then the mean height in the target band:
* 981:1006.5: 0.102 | 1.56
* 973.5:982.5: 0.327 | 1.26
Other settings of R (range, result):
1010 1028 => 1.786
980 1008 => 1.736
